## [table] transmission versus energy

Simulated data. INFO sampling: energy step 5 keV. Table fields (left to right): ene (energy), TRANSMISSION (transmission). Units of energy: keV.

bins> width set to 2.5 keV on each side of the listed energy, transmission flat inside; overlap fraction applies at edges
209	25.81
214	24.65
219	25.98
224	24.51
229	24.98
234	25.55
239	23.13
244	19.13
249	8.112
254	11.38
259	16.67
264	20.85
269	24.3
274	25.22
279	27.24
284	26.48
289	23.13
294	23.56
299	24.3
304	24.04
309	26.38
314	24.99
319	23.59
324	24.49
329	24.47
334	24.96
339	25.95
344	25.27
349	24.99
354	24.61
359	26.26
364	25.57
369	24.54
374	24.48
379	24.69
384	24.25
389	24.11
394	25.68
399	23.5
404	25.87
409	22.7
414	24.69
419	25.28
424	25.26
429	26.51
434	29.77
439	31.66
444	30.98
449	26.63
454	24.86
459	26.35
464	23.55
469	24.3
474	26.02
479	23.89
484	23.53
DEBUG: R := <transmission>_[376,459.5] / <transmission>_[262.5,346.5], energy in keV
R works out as 1.05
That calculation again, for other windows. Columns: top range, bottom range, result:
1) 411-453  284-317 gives 1.12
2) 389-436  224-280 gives 1.23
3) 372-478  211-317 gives 1.14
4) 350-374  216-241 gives 1.01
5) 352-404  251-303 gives 1.12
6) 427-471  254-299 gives 1.19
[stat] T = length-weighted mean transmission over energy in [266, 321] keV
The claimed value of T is 24.8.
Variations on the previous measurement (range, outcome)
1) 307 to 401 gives 24.9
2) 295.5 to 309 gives 24.5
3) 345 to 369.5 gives 25.3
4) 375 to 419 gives 24.5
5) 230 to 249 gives 20.9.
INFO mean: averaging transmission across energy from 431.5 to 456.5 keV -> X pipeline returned 28.8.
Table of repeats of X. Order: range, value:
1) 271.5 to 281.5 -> 26.2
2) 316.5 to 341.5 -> 24.7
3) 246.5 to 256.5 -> 9.75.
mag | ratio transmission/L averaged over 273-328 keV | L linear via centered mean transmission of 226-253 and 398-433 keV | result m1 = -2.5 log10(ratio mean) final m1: -0.15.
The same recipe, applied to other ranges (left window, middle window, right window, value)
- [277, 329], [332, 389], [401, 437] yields 0.01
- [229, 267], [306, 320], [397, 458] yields -0.18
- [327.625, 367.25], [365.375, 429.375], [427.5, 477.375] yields 0.06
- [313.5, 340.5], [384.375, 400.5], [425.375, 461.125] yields 0.09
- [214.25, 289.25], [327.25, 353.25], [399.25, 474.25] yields -0.05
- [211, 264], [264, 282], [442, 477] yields -0.17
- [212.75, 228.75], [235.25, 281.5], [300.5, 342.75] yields 0.26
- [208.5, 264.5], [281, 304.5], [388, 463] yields -0.09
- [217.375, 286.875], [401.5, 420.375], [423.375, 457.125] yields 0.10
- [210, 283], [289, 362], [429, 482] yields -0.05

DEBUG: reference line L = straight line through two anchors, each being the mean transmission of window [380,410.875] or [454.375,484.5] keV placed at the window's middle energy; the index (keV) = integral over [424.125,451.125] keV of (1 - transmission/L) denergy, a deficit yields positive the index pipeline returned -4.65 keV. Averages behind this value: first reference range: 24.4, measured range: 28.8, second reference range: 24.7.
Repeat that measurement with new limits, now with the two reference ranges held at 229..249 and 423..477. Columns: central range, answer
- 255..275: 1.0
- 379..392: 0.4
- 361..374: -0.2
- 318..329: -0.4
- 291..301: -0.5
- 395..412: 1.0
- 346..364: -0.8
